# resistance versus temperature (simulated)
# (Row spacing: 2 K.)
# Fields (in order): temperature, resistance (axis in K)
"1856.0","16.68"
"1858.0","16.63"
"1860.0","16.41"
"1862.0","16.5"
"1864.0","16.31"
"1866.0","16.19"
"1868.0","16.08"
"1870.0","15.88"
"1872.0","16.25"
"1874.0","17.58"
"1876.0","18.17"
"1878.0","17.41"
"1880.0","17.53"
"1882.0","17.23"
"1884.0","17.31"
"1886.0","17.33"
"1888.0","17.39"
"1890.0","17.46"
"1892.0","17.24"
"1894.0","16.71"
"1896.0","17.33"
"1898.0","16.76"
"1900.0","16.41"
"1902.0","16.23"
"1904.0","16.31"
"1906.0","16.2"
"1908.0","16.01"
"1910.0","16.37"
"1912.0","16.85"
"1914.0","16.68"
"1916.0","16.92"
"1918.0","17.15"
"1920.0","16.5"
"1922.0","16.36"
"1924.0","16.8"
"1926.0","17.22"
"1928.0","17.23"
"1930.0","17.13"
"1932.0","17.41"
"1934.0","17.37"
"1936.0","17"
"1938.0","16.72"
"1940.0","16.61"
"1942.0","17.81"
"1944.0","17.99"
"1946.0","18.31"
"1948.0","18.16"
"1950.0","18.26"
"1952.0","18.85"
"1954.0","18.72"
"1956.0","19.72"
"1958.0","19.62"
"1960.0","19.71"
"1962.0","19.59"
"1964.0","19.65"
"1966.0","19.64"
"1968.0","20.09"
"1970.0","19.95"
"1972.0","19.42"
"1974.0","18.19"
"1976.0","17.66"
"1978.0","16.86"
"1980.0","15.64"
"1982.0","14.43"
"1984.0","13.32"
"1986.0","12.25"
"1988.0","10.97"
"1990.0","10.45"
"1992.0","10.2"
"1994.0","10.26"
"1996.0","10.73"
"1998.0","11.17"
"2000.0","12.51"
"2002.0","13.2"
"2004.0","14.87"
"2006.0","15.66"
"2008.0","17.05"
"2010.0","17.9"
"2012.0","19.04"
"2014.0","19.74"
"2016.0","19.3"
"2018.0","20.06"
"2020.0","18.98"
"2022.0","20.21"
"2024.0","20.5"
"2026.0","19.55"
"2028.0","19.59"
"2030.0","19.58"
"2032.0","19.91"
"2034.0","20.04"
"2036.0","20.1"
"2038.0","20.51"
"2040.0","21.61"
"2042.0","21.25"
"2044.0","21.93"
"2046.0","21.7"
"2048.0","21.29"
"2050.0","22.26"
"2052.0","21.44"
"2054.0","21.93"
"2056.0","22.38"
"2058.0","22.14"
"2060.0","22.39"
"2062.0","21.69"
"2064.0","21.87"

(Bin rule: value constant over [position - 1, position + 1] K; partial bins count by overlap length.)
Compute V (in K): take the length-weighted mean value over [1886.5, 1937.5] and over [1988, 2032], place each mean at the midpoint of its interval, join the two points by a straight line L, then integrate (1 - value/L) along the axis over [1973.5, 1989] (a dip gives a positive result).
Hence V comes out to 1.5 K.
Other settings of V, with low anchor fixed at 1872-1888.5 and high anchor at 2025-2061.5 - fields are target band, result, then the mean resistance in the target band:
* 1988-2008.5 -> 7.8 K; 12.4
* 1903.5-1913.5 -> 0.9 K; 16.4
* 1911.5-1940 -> 2.3 K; 16.9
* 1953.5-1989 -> 3.5 K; 17.5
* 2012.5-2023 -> 0.5 K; 19.6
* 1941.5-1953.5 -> 0.4 K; 18.3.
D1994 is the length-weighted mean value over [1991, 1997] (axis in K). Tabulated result 10.4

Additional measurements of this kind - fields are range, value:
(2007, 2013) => 18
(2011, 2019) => 19.5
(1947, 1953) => 18.4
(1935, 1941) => 16.8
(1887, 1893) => 17.4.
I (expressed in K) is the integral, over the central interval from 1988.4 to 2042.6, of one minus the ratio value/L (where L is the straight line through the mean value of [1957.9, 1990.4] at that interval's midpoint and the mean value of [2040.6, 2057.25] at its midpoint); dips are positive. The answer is 7.39 K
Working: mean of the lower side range 17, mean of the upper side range 21.8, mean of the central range 17.1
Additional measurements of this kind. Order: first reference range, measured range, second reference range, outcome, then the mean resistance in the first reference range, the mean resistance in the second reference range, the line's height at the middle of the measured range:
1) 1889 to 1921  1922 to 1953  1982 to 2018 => -3.23 K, 16.7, 14.2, 15.8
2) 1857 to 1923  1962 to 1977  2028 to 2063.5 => -0.15 K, 16.8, 21.3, 19.1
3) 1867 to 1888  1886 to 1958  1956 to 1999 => -3.22 K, 17.1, 15.8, 16.5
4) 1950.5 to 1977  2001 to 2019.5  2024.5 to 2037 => 2.06 K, 19.3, 19.8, 19.7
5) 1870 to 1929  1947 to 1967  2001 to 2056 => -1.17 K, 16.9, 19.7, 18.1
